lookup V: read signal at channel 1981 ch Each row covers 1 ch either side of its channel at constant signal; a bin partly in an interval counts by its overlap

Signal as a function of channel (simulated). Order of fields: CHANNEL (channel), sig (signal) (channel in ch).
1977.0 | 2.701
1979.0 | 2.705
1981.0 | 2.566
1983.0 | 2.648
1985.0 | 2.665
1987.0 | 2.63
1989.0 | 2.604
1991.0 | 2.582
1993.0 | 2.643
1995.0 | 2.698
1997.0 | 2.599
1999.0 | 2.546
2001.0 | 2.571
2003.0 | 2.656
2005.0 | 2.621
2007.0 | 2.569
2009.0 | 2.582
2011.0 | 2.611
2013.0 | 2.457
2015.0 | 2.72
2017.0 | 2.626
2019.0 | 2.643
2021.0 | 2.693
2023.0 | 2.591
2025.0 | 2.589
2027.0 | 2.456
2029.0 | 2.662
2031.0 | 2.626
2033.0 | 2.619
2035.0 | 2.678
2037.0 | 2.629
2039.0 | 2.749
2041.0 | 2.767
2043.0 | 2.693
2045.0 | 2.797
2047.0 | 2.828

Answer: 2.566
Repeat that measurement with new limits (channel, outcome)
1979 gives 2.705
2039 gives 2.749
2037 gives 2.629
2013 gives 2.457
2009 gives 2.582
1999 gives 2.546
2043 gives 2.693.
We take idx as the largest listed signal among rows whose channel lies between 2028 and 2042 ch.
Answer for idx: 2.767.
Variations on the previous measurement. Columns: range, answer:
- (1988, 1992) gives 2.604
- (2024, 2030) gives 2.662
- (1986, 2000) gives 2.698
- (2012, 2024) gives 2.72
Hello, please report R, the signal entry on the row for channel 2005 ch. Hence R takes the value 2.621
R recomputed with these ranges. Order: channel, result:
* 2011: 2.611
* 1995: 2.698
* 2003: 2.656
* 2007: 2.569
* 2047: 2.828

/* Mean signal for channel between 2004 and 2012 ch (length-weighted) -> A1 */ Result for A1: 2.6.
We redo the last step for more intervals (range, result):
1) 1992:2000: 2.62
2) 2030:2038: 2.64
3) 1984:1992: 2.62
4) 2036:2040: 2.69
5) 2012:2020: 2.61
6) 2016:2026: 2.63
